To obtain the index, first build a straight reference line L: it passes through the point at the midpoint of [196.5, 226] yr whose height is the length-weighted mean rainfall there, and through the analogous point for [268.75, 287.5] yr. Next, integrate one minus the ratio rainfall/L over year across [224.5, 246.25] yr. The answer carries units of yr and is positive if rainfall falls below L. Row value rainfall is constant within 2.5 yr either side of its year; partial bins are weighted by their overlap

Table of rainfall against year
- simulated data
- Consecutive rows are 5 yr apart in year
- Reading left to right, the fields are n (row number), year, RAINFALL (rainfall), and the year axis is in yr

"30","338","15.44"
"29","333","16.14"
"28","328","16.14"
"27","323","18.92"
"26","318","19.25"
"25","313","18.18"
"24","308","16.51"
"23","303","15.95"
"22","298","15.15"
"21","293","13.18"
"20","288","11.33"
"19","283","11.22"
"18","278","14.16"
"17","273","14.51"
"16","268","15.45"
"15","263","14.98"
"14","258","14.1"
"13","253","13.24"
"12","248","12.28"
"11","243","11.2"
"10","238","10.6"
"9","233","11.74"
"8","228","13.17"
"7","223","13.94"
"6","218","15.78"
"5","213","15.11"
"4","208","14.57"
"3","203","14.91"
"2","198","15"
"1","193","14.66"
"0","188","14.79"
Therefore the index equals 3.8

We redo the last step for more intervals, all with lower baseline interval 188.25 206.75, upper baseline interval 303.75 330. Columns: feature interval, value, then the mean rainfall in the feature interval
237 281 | 7.74 yr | 13.5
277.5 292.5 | 4.28 yr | 12.1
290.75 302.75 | 1.89 yr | 14.5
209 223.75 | 0.25 yr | 15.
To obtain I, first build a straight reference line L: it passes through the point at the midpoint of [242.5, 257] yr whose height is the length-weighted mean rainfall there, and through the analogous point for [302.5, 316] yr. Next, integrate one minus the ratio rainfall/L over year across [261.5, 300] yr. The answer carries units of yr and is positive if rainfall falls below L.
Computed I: 3.0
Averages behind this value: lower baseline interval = 12.6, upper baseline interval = 17.1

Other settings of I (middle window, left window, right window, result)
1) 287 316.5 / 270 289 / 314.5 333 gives 0.2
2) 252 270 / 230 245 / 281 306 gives -3.4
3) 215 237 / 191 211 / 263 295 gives 1.4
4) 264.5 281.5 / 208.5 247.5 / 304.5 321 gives 1.2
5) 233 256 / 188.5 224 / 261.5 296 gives 3.7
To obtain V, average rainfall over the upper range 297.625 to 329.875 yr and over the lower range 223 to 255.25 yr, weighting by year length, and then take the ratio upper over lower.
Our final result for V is 1.4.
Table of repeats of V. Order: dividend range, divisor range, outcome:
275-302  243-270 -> 0.96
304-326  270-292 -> 1.40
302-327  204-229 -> 1.22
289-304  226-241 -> 1.21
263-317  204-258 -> 1.11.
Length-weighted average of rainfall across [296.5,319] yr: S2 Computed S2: 16.9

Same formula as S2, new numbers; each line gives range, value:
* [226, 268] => 12.8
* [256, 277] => 14.7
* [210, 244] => 13.2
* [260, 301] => 13.8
